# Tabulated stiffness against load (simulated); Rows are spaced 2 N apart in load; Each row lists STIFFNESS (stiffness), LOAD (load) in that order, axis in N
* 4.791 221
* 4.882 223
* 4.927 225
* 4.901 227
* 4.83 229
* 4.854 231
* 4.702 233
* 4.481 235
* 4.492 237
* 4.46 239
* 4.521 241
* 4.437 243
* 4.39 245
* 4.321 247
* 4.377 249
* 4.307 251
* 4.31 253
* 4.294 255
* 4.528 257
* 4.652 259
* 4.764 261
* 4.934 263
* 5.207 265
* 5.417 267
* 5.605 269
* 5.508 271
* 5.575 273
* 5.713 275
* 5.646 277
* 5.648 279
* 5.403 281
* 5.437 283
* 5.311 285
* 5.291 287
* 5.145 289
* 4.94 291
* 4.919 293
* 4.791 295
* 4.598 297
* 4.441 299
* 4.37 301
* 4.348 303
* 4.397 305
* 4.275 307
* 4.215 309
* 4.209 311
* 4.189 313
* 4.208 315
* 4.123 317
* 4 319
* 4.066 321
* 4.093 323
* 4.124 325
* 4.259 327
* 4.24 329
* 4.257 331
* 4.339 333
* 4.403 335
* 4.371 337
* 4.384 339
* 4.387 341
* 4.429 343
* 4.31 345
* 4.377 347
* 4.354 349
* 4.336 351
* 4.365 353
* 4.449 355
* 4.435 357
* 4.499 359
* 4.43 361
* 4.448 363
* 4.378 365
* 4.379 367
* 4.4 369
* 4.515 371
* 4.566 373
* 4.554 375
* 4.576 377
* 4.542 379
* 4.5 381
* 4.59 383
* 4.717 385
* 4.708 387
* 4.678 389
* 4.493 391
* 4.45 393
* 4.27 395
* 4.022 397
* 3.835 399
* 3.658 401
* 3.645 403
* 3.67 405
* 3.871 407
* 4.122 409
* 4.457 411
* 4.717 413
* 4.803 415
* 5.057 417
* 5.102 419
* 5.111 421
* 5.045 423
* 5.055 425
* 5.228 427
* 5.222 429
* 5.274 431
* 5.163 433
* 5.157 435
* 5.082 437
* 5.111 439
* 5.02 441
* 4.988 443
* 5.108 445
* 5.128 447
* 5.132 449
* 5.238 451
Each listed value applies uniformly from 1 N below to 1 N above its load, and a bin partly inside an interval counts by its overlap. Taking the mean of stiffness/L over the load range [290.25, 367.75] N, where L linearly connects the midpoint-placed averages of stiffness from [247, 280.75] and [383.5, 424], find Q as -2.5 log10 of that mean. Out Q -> 0.09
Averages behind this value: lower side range 5.02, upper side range 4.42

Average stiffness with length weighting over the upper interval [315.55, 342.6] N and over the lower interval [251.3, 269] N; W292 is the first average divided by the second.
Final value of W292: 0.88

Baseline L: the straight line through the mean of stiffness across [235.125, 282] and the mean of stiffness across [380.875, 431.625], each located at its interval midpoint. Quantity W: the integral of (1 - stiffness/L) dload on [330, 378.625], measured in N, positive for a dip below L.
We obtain 2.6 N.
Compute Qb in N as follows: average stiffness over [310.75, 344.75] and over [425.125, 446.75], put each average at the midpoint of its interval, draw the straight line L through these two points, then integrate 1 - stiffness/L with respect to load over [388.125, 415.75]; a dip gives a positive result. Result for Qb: 3.8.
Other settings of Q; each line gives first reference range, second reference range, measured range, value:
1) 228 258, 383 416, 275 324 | -0.07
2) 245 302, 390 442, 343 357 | 0.10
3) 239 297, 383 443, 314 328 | 0.18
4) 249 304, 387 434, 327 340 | 0.12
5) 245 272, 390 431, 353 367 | 0.04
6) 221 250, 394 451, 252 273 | -0.07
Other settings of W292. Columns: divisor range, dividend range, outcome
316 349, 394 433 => 1.07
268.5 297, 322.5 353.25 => 0.81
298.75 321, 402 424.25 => 1.07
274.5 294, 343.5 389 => 0.84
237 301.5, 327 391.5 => 0.91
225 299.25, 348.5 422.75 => 0.90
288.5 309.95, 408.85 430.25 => 1.08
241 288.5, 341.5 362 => 0.88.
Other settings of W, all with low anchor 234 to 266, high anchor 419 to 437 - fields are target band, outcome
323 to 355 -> 3.4 N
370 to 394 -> 2.0 N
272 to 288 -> -3.0 N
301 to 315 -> 1.4 N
